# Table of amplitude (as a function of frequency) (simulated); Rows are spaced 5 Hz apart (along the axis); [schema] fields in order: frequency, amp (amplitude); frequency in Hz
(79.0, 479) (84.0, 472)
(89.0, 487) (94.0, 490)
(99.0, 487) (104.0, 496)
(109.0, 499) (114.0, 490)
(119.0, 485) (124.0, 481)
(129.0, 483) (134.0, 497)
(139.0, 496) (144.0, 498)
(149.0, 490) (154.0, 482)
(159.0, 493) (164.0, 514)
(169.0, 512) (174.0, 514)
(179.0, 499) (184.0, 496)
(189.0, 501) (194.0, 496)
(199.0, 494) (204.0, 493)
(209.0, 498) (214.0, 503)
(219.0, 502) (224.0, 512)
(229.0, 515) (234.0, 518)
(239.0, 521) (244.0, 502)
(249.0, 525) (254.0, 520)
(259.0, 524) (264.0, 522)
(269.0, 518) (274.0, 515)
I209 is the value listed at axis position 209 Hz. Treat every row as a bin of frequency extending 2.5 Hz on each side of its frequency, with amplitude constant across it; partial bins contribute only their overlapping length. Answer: 498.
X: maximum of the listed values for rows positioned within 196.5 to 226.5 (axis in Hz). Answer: 512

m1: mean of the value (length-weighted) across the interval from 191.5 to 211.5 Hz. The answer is 495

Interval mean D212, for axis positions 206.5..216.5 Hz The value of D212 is 500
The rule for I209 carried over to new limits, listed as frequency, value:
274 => 515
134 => 497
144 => 498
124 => 481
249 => 525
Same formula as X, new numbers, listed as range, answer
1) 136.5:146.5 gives 498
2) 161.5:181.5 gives 514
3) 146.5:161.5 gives 493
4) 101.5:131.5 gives 499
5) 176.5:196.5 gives 501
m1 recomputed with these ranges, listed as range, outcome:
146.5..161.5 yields 488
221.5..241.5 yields 516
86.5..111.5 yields 492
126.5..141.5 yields 492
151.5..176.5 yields 503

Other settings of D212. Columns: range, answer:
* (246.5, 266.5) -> 523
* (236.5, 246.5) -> 512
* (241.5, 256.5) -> 516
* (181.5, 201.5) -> 497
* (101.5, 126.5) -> 490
